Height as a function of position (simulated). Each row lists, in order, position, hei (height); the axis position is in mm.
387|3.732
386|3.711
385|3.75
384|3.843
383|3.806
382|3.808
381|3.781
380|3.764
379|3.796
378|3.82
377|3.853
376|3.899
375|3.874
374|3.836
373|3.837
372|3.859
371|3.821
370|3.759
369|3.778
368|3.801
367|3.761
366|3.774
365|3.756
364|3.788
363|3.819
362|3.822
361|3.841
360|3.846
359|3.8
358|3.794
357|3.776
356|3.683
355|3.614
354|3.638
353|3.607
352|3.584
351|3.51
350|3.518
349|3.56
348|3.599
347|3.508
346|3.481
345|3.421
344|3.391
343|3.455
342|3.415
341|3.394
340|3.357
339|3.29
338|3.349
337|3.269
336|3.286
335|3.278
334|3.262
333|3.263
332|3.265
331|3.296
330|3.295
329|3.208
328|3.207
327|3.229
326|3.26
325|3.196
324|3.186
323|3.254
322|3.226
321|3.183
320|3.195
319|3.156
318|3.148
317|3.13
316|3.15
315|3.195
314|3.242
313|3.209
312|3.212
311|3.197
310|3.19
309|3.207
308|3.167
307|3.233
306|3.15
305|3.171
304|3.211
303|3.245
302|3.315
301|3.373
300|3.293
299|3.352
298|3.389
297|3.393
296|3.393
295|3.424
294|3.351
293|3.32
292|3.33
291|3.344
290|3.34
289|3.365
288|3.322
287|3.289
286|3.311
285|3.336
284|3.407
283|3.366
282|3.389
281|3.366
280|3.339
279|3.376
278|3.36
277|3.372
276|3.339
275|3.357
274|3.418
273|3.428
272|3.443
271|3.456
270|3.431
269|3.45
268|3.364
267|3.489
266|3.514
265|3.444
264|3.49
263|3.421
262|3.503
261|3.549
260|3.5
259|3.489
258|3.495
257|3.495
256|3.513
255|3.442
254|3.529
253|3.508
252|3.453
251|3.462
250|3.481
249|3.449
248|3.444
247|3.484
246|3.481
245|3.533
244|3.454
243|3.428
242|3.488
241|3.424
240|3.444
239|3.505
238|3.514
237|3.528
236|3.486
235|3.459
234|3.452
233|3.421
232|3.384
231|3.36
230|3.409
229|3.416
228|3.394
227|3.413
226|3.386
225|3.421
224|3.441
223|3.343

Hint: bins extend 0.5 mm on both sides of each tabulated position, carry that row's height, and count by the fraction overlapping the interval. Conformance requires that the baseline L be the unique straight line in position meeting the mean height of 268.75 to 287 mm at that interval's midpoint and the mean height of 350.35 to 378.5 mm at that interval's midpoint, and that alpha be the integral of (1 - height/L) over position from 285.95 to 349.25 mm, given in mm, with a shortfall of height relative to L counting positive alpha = 4.8 mm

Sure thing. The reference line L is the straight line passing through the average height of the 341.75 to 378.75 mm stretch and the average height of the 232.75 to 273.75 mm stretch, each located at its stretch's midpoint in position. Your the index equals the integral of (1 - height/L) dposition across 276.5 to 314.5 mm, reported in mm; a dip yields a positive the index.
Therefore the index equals 2.73 mm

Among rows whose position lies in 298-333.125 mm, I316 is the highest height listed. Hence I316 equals 3.389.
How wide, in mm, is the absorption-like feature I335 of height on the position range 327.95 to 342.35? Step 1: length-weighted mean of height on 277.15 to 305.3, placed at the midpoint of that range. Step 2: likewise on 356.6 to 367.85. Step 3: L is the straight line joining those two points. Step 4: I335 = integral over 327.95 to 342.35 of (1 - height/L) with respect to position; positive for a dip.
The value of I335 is 1.3 mm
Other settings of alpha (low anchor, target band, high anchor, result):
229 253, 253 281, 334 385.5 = 0.5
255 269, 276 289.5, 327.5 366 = 0.5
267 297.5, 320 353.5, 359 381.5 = 2.7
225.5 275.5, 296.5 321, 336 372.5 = 2.2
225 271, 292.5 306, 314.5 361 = 0.4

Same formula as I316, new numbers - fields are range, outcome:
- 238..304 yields 3.549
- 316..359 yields 3.8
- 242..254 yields 3.533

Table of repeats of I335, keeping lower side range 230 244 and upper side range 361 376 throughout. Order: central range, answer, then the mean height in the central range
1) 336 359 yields 1.5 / 3.51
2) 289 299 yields 0.7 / 3.36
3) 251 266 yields 0.1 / 3.49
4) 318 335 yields 2.1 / 3.23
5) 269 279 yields 0.4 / 3.4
